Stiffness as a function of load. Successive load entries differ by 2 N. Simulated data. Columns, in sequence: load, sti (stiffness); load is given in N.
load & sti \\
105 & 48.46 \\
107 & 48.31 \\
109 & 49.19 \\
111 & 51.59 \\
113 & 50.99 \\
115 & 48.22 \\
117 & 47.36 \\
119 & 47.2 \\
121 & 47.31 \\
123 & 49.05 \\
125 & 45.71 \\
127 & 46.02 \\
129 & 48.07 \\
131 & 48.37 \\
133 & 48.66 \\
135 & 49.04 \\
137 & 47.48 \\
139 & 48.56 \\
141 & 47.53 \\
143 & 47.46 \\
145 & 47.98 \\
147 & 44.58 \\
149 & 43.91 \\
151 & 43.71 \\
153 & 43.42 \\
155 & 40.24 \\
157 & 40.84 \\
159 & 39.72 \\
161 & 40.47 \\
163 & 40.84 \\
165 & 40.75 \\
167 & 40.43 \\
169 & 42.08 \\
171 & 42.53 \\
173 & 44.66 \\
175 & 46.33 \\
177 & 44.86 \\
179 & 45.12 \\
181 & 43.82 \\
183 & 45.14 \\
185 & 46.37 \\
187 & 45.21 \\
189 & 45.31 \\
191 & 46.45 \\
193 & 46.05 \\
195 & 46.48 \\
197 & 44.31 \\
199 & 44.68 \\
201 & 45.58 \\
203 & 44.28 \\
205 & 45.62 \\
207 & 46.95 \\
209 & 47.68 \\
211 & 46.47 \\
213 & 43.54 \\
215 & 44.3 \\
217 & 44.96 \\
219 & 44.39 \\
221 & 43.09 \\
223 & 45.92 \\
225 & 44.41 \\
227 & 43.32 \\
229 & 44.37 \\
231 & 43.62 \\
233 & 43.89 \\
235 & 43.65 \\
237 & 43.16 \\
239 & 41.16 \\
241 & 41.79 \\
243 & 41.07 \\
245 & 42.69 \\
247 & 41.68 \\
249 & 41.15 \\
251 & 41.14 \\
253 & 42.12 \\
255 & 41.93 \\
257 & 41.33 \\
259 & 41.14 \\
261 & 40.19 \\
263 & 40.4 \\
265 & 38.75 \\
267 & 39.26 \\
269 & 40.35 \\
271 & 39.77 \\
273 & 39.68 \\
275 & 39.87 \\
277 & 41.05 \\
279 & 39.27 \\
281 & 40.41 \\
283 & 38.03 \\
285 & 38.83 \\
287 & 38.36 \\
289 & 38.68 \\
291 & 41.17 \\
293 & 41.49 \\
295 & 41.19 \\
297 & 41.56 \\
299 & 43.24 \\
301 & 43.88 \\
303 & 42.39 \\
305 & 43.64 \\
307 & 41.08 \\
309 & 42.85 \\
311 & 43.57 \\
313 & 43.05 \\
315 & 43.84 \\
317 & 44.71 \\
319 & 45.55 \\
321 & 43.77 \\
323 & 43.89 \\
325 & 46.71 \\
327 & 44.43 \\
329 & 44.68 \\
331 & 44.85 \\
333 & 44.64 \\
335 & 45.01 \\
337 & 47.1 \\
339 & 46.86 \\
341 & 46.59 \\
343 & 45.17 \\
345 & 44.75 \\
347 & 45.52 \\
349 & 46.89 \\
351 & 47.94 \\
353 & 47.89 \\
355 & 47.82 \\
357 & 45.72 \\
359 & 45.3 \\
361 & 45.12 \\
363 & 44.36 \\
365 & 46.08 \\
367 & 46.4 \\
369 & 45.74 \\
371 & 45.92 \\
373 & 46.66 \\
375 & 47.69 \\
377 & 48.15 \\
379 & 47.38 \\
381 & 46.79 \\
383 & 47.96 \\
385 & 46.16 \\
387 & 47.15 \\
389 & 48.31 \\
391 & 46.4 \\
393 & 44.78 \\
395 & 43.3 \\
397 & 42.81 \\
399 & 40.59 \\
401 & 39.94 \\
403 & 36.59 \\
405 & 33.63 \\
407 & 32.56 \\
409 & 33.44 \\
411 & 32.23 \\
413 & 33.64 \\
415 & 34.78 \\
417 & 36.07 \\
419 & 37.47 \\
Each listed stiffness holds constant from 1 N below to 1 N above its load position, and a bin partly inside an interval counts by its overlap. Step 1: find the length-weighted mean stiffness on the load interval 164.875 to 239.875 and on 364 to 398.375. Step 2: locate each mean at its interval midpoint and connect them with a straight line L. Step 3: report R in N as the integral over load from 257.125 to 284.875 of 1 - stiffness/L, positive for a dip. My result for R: 3.3 N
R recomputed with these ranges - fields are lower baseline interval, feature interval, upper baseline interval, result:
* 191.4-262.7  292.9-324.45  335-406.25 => 1.0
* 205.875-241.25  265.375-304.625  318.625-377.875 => 4.0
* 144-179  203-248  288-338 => -0.9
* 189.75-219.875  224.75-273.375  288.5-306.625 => 2.4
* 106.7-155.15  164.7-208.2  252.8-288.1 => -0.4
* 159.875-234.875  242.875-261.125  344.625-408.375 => 1.2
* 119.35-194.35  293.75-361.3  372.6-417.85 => -3.5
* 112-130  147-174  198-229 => 2.7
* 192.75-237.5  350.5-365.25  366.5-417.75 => -1.2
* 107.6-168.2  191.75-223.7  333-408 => 0.2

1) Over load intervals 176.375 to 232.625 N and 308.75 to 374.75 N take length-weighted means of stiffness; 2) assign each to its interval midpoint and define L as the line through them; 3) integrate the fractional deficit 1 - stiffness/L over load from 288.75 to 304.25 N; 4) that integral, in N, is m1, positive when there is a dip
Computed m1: 1.2 N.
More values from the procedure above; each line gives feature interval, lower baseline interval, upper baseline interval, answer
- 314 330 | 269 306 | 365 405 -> -1.0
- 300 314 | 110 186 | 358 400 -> 0.9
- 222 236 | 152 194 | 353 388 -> 0.0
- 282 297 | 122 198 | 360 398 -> 1.9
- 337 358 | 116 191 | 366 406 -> -0.9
